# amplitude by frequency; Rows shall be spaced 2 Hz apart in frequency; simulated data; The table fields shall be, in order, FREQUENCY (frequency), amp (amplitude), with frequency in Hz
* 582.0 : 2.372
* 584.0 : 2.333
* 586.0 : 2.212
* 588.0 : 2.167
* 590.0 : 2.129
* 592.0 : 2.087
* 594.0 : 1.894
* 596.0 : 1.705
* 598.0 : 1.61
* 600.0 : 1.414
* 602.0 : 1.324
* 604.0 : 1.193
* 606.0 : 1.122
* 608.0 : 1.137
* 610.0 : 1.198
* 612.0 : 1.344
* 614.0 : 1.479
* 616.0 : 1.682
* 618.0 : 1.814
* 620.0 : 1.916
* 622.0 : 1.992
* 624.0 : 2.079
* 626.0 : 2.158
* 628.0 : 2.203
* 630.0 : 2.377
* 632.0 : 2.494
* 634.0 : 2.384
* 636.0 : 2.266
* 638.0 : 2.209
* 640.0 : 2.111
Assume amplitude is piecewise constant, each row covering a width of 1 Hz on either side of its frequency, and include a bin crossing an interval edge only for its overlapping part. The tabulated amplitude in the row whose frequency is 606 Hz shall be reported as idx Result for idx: 1.122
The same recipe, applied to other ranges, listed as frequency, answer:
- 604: 1.193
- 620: 1.916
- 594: 1.894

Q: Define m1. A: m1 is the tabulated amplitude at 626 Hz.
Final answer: 2.158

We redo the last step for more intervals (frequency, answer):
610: 1.198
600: 1.414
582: 2.372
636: 2.266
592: 2.087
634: 2.384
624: 2.079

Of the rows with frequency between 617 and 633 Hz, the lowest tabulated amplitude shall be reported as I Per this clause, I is 1.814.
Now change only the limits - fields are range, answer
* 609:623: 1.198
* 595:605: 1.193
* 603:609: 1.122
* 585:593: 2.087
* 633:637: 2.266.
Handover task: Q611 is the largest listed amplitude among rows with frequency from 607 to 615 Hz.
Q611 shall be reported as 1.479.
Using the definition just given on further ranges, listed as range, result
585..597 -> 2.212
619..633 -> 2.494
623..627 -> 2.158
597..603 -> 1.61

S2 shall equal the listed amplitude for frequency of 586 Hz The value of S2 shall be 2.212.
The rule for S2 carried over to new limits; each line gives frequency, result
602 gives 1.324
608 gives 1.137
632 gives 2.494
